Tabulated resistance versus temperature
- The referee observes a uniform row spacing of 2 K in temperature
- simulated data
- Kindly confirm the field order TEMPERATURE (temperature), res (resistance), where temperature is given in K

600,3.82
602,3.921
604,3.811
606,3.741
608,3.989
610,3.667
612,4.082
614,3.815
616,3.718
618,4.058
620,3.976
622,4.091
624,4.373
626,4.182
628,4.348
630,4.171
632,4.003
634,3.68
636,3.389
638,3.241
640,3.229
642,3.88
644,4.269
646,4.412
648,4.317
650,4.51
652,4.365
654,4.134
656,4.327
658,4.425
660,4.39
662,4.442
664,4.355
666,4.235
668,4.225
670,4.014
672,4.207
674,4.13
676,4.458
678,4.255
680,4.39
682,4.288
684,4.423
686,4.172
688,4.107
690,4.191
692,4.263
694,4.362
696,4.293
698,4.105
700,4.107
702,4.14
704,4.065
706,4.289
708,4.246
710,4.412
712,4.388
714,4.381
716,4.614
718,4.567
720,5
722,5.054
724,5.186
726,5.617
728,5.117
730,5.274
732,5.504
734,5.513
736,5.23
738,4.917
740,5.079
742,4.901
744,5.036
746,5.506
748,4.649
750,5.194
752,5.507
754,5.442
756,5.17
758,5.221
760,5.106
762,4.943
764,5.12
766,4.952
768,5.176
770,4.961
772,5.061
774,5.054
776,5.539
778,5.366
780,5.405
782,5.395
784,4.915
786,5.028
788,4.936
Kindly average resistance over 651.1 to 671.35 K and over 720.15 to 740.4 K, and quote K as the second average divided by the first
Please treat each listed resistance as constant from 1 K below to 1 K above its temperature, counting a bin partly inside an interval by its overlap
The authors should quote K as 1.22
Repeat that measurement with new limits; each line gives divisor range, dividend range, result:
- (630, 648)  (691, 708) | 1.10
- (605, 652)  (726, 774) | 1.30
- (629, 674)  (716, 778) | 1.26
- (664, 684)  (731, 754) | 1.22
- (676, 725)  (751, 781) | 1.19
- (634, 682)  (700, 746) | 1.17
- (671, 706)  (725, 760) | 1.23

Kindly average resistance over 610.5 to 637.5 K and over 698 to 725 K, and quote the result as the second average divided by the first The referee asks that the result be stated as 1.13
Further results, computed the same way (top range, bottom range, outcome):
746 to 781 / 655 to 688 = 1.21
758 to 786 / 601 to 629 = 1.29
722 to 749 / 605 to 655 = 1.30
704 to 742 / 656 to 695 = 1.14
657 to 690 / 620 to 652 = 1.07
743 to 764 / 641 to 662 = 1.20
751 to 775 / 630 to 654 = 1.30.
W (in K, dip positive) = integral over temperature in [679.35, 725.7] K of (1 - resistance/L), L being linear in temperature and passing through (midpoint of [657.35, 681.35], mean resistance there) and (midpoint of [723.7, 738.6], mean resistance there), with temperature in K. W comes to 4.1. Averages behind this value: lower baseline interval 4.29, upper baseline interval 5.31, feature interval 4.41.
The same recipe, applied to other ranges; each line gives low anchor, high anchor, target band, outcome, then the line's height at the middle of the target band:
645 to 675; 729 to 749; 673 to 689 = 0.9 K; 4.53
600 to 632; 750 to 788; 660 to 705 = 2.6 K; 4.51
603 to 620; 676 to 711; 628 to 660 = -0.2 K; 4.02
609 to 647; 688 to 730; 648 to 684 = -0.9 K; 4.21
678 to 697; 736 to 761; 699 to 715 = 1.1 K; 4.55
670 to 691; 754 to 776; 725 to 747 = -2.0 K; 4.82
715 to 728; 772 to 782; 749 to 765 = 0.0 K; 5.21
